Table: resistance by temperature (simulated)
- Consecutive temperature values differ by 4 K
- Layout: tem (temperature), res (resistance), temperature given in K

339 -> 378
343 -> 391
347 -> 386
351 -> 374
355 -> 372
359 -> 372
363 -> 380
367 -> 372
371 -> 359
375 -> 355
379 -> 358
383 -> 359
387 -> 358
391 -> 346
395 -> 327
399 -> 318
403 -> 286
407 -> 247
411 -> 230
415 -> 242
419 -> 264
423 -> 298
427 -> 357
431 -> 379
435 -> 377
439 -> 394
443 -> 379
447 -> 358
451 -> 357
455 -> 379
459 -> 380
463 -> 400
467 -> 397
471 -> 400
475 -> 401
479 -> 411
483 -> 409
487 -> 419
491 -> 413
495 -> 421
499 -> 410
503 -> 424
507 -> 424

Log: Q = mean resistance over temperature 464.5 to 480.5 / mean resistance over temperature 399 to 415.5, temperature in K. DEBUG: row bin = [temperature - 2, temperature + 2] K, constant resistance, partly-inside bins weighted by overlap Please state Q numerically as 1.54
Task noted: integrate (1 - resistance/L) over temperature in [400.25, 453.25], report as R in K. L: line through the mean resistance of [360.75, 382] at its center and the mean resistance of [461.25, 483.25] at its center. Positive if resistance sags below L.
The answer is 9.0 K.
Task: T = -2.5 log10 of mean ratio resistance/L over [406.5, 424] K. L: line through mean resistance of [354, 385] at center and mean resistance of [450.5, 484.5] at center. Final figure 0.43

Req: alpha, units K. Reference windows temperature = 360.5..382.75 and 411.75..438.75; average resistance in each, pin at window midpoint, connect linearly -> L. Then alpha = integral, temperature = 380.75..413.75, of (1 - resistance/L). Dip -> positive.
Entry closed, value 3.5 K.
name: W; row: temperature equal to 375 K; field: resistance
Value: 355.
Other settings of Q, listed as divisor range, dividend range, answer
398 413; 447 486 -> 1.47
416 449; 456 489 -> 1.16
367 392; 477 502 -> 1.16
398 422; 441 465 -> 1.42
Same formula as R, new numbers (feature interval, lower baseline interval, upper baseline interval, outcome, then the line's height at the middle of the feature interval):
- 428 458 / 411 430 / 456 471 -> -2.89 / 343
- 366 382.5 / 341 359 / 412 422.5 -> -1.22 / 336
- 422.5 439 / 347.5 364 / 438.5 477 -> 0.82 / 382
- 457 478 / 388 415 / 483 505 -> -0.86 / 381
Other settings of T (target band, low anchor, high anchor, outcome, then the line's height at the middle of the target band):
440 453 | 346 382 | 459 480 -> 0.07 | 393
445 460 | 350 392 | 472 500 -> 0.09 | 398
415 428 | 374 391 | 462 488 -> 0.28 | 377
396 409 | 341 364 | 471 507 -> 0.34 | 392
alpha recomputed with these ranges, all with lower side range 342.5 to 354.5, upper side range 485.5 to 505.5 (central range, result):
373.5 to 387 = 1.1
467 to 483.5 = 0.3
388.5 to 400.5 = 1.9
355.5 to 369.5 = 0.4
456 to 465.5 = 0.5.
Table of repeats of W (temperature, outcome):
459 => 380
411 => 230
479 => 411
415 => 242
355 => 372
